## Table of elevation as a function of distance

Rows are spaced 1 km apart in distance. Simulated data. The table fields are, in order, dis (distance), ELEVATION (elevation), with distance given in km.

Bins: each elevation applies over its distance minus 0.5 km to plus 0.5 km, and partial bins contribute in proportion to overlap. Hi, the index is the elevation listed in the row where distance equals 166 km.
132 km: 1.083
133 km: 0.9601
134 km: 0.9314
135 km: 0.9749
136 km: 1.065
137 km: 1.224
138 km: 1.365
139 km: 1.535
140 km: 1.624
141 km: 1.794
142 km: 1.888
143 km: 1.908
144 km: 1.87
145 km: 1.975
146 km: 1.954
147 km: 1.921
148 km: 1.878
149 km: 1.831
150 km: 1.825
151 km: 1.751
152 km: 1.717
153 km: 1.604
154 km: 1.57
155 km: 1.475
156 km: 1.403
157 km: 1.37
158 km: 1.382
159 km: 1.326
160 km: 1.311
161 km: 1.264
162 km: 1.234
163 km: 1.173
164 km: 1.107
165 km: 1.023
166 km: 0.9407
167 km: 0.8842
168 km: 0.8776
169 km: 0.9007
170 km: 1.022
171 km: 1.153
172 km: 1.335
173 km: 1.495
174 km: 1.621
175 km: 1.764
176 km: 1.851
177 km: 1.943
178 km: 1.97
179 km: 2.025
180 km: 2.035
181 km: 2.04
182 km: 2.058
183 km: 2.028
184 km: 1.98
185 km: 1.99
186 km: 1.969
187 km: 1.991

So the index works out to 0.9407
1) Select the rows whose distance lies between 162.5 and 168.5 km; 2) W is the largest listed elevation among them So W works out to 1.173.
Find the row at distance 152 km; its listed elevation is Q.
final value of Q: 1.717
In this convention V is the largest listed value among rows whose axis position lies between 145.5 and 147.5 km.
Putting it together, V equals 1.954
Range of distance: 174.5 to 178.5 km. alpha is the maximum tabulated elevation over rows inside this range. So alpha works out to 1.97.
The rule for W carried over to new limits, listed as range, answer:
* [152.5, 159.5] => 1.604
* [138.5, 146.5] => 1.975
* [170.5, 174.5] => 1.621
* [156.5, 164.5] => 1.382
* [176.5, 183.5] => 2.058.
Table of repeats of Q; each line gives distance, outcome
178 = 1.97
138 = 1.365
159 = 1.326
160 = 1.311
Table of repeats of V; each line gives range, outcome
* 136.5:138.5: 1.365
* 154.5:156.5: 1.475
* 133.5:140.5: 1.624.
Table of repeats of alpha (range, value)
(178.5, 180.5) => 2.035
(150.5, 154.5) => 1.751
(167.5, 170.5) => 1.022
